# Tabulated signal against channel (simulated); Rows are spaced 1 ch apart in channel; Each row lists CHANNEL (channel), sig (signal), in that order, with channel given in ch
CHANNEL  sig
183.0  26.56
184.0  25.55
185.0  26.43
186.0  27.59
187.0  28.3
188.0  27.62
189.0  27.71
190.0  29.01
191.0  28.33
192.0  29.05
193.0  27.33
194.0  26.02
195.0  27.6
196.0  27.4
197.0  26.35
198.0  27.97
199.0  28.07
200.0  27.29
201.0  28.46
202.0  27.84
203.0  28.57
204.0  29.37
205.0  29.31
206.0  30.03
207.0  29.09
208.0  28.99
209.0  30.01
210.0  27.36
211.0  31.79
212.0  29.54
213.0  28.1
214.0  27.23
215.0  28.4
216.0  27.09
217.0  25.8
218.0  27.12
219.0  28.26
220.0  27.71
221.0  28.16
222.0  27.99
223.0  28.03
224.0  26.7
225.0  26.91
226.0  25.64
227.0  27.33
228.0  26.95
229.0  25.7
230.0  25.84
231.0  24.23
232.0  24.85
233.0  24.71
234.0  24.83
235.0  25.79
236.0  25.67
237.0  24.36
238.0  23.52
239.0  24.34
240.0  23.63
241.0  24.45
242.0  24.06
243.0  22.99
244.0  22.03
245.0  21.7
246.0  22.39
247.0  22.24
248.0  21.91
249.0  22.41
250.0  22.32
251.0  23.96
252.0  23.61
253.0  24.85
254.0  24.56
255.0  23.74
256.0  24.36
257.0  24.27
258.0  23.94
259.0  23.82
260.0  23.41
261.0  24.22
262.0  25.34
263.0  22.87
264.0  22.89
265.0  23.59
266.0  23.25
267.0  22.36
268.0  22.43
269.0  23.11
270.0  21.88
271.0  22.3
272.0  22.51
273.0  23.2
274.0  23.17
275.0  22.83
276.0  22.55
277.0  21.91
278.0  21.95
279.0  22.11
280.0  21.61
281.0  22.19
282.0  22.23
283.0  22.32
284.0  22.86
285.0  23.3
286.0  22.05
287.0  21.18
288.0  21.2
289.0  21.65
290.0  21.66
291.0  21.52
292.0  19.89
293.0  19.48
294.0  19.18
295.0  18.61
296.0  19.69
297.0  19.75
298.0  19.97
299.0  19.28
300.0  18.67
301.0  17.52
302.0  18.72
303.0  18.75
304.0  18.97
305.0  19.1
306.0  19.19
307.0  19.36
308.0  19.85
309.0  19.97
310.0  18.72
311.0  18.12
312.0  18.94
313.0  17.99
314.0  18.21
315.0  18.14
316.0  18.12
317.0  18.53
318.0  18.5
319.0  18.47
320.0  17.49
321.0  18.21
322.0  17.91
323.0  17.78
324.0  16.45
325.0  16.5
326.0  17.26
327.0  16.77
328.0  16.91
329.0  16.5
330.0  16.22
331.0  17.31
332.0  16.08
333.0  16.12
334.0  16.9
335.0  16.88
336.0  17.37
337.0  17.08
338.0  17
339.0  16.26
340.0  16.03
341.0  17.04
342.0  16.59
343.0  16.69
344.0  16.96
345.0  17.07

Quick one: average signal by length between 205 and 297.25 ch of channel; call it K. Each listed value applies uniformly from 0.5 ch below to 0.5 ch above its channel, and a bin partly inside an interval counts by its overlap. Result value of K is 24.2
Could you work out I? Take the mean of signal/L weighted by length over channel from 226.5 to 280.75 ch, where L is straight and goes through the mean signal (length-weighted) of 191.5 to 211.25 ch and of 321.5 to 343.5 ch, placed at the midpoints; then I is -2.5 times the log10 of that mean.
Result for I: 0.01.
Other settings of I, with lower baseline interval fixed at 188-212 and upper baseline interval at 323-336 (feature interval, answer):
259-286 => -0.05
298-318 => -0.01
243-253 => 0.07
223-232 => -0.01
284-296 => -0.03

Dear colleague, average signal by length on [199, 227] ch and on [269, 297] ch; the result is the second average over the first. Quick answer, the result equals 0.77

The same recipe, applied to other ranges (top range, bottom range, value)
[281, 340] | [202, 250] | 0.72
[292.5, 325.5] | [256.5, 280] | 0.81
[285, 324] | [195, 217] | 0.68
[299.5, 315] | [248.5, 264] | 0.79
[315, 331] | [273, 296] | 0.81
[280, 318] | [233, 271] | 0.84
